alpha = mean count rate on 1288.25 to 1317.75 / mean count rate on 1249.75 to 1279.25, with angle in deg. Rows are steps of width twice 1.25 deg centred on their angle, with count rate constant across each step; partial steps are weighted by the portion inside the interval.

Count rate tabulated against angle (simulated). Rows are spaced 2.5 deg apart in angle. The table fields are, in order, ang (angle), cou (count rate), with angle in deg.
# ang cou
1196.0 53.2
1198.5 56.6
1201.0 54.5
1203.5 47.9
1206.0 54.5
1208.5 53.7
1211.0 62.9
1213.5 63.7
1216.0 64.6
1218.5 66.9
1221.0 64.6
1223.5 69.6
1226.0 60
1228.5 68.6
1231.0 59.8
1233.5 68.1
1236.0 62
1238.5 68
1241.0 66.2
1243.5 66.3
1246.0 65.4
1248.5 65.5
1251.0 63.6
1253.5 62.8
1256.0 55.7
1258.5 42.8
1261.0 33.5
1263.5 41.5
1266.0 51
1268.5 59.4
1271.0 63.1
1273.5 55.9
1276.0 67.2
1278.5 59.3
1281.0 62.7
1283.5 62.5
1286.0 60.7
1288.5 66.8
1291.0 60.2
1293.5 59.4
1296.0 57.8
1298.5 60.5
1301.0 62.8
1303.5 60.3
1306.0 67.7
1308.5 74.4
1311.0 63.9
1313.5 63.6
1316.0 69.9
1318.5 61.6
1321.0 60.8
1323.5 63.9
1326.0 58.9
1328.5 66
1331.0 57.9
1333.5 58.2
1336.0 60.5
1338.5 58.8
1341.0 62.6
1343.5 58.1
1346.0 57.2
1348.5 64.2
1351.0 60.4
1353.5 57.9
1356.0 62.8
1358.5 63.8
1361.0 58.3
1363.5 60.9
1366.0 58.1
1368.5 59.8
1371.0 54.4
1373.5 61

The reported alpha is 1.17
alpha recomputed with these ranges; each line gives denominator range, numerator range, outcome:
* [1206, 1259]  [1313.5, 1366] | 0.97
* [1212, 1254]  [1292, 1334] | 0.97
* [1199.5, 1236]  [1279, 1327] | 1.03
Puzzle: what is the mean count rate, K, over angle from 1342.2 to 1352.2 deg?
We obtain 60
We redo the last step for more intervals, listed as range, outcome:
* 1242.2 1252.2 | 65.2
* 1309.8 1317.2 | 65.8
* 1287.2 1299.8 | 60.9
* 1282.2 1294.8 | 61.9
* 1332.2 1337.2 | 59.3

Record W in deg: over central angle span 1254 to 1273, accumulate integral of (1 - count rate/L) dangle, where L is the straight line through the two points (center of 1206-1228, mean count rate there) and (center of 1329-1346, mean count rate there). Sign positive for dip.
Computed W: 3.5 deg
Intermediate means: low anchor 62.9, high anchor 59.5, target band 50.3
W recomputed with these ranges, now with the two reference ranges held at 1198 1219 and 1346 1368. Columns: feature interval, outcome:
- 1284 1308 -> -1.07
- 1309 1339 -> -1.19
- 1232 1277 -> 0.10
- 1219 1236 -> -1.90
